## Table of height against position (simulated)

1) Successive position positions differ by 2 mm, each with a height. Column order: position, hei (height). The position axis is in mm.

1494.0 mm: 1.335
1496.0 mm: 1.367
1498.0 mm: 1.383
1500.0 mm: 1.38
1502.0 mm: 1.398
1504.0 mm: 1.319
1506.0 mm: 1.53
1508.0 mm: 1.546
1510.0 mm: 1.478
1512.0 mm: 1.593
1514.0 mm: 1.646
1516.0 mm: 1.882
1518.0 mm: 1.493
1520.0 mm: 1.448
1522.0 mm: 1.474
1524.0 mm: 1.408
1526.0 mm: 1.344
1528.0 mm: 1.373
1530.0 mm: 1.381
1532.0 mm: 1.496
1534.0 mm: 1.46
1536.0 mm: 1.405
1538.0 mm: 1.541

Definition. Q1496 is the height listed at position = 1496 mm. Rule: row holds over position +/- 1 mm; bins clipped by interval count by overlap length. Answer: 1.367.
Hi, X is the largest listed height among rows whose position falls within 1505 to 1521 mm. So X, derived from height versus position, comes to 1.882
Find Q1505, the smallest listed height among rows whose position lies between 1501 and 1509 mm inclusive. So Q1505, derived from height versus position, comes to 1.319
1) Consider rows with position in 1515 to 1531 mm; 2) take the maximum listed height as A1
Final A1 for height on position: 1.882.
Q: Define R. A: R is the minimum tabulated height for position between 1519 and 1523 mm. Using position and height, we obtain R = 1.448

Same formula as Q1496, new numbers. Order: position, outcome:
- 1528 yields 1.373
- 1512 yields 1.593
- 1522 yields 1.474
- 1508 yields 1.546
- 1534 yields 1.46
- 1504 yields 1.319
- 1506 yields 1.53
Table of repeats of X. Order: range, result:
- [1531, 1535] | 1.496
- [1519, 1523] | 1.474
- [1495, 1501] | 1.383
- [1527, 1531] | 1.381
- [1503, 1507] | 1.53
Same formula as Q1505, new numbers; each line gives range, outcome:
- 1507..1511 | 1.478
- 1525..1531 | 1.344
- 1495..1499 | 1.367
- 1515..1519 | 1.493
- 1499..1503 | 1.38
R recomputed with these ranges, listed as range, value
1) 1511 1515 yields 1.593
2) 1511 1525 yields 1.408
